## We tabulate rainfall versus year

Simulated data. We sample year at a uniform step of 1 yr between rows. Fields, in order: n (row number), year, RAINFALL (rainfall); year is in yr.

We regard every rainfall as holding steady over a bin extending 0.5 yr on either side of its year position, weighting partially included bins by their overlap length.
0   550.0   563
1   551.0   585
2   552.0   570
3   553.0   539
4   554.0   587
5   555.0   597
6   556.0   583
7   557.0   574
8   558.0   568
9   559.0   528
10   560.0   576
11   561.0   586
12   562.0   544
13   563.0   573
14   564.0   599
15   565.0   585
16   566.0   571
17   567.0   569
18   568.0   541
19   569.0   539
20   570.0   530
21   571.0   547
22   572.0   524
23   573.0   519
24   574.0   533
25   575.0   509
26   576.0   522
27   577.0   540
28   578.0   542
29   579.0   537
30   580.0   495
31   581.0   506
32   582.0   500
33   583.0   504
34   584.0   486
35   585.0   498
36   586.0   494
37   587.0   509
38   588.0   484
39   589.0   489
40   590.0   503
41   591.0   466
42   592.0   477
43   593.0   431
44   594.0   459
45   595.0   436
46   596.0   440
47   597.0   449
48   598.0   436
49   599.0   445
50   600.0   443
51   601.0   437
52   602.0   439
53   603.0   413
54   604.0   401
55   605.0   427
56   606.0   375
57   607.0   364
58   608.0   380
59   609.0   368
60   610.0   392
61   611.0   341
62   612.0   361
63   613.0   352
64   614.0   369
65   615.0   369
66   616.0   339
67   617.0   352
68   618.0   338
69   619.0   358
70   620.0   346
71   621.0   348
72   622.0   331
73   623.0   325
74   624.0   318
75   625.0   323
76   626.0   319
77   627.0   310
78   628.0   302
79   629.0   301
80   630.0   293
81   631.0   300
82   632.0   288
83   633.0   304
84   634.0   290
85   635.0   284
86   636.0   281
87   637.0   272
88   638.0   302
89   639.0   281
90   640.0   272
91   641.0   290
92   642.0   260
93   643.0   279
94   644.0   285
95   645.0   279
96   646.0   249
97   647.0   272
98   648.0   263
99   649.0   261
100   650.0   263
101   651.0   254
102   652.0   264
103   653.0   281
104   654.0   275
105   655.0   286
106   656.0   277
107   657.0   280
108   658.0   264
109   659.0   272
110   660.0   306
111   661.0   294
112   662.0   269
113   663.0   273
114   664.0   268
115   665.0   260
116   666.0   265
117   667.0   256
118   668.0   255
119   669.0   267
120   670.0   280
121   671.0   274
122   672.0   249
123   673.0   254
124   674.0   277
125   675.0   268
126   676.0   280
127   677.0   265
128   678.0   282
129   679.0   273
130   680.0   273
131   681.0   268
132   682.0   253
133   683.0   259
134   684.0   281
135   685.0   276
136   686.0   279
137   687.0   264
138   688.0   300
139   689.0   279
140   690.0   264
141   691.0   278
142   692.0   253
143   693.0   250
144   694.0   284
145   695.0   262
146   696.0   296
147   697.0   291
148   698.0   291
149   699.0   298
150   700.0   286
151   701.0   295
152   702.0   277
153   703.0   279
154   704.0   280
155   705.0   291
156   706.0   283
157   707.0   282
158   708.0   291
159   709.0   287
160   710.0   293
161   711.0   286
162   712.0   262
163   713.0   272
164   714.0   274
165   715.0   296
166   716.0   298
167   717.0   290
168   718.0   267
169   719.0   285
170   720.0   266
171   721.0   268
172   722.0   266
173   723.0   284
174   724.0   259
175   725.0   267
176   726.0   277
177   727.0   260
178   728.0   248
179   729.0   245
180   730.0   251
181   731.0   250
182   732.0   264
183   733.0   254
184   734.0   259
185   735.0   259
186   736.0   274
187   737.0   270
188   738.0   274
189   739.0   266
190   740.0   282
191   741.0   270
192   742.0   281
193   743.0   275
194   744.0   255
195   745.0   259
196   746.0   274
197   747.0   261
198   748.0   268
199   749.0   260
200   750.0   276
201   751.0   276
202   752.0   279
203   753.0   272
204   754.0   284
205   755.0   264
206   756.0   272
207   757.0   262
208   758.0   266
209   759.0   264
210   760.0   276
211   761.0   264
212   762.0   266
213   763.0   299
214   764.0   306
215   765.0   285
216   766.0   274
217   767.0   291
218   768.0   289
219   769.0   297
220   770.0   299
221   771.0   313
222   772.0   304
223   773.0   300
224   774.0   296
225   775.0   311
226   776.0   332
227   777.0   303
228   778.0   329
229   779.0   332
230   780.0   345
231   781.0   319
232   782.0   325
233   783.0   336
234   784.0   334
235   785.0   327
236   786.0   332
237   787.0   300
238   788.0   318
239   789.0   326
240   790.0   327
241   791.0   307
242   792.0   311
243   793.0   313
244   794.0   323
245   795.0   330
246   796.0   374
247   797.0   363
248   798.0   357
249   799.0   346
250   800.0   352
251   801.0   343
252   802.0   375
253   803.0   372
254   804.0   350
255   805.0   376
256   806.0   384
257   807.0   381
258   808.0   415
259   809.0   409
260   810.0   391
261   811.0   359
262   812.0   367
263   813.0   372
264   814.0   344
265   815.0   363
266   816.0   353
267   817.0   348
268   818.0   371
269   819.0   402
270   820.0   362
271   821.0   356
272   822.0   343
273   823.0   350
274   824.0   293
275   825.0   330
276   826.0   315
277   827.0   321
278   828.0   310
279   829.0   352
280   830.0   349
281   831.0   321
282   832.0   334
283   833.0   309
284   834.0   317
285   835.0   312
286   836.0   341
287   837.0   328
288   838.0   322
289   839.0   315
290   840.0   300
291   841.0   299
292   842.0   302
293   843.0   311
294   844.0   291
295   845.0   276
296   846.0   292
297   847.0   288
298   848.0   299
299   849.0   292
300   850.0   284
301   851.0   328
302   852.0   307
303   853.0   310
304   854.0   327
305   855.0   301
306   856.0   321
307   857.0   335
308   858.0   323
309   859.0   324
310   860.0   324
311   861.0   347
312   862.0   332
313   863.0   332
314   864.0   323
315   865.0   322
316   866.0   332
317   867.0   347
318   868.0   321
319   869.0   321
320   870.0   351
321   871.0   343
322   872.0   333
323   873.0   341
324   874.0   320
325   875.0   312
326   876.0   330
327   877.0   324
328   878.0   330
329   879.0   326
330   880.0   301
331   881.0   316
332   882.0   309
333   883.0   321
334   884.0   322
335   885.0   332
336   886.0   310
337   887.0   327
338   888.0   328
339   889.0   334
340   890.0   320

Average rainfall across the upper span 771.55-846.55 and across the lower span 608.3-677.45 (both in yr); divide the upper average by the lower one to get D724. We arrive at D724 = 1.1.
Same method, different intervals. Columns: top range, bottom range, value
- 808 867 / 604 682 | 1.10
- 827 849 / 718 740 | 1.18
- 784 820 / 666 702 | 1.29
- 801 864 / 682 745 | 1.22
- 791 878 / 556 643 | 0.78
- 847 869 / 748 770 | 1.15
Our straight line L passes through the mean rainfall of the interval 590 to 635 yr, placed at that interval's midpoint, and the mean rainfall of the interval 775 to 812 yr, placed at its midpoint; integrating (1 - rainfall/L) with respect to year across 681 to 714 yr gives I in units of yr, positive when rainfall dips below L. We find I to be 7.4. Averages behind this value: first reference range 372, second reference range 345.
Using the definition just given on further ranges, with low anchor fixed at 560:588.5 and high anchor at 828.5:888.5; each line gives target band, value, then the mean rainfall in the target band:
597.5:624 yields 6.70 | 378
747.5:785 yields 9.07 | 294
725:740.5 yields 5.67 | 262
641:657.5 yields 7.11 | 271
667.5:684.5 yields 7.01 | 268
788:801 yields 1.14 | 335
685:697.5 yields 4.77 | 275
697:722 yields 8.59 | 283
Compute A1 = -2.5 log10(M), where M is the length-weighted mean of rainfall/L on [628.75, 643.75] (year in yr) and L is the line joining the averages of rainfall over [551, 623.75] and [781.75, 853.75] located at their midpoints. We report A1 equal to 0.48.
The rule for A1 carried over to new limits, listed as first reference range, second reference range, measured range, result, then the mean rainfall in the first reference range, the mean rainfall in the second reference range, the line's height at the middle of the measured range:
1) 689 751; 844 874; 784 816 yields -0.17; 273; 319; 300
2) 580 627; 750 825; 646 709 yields 0.35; 412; 326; 377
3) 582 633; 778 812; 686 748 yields 0.32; 395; 347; 367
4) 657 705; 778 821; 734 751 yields 0.17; 274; 351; 314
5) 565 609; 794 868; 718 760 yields 0.41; 481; 336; 391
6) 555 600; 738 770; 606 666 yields 0.40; 517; 275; 437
